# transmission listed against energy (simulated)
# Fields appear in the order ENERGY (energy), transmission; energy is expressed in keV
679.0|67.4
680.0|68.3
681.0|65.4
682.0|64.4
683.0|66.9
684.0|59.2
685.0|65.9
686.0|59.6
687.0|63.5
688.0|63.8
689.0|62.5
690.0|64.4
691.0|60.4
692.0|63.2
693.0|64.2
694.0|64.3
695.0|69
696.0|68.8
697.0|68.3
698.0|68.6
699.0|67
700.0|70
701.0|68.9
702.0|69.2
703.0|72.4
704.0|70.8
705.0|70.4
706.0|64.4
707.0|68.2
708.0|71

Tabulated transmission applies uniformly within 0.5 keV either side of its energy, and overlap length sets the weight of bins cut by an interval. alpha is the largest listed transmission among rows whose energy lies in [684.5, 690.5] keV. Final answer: 65.9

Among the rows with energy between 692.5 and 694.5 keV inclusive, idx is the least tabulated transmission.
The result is 64.2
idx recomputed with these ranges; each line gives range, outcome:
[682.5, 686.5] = 59.2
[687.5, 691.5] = 60.4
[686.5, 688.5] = 63.5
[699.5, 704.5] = 68.9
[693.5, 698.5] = 64.3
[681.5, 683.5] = 64.4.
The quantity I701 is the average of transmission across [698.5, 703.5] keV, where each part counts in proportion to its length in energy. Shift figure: 69.5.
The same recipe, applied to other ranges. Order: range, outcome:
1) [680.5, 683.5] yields 65.6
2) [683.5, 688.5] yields 62.4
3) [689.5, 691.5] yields 62.4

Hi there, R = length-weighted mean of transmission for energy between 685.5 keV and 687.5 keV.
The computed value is 61.5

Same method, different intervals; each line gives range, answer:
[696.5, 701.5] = 68.6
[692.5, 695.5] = 65.8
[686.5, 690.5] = 63.5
